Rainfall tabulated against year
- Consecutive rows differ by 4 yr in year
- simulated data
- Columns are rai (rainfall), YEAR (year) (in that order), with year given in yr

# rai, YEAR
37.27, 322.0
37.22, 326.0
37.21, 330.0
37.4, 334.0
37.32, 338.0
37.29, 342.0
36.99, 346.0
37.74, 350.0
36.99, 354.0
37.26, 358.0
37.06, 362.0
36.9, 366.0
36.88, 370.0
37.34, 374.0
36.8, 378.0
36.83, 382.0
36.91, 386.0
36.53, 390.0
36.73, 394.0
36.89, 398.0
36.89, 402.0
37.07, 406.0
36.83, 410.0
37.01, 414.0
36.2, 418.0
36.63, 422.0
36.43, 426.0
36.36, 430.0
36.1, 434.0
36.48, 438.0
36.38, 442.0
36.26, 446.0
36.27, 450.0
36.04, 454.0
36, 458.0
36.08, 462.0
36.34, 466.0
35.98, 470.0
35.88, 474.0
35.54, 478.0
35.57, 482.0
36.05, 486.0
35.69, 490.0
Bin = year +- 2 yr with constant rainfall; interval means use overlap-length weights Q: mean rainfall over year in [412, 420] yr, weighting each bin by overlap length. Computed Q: 36.6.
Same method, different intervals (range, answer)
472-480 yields 35.7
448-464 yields 36.1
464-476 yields 36.1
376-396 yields 36.8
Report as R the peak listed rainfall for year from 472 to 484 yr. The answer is 35.88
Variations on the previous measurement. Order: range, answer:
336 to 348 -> 37.32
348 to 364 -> 37.74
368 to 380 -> 37.34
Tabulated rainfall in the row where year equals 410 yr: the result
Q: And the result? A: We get 36.83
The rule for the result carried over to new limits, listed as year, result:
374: 37.34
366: 36.9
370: 36.88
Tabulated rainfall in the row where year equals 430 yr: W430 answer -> 36.36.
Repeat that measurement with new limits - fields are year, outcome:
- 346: 36.99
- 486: 36.05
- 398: 36.89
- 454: 36.04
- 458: 36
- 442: 36.38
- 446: 36.26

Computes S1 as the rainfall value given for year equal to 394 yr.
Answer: 36.73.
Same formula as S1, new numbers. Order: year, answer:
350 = 37.74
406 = 37.07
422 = 36.63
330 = 37.21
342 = 37.29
